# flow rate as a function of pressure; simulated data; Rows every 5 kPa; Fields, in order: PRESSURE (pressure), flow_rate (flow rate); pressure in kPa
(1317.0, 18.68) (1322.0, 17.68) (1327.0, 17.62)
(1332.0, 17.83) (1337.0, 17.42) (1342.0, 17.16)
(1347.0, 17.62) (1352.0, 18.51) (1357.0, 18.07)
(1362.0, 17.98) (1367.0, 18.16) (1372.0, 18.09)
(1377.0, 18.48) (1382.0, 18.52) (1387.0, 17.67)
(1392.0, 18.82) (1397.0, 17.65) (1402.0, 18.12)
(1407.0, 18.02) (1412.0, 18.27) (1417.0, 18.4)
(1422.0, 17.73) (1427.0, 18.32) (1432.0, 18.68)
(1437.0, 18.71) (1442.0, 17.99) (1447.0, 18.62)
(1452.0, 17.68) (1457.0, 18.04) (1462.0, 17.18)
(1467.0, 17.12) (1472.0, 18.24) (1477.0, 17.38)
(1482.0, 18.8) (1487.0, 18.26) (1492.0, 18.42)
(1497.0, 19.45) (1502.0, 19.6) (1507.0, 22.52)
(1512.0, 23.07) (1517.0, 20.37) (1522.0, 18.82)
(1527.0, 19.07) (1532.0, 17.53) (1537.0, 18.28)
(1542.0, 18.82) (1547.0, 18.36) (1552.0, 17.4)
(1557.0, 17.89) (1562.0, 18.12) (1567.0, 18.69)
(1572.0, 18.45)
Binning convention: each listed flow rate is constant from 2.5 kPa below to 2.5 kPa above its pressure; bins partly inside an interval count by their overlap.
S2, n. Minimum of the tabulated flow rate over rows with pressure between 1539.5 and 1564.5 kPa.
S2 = 17.4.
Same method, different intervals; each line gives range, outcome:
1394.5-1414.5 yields 17.65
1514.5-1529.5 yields 18.82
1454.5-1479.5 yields 17.12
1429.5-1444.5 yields 17.99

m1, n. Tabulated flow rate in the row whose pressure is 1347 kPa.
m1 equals 17.62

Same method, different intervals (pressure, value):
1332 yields 17.83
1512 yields 23.07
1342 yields 17.16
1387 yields 17.67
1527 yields 19.07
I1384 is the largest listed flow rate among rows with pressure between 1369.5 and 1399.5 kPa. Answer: 18.82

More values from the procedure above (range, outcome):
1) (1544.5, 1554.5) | 18.36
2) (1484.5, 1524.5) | 23.07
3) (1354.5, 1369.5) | 18.16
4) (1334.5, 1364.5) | 18.51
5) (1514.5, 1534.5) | 20.37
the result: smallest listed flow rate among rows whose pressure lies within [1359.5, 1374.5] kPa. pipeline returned 17.98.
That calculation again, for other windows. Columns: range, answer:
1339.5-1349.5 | 17.16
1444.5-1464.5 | 17.18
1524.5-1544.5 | 17.53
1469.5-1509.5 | 17.38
